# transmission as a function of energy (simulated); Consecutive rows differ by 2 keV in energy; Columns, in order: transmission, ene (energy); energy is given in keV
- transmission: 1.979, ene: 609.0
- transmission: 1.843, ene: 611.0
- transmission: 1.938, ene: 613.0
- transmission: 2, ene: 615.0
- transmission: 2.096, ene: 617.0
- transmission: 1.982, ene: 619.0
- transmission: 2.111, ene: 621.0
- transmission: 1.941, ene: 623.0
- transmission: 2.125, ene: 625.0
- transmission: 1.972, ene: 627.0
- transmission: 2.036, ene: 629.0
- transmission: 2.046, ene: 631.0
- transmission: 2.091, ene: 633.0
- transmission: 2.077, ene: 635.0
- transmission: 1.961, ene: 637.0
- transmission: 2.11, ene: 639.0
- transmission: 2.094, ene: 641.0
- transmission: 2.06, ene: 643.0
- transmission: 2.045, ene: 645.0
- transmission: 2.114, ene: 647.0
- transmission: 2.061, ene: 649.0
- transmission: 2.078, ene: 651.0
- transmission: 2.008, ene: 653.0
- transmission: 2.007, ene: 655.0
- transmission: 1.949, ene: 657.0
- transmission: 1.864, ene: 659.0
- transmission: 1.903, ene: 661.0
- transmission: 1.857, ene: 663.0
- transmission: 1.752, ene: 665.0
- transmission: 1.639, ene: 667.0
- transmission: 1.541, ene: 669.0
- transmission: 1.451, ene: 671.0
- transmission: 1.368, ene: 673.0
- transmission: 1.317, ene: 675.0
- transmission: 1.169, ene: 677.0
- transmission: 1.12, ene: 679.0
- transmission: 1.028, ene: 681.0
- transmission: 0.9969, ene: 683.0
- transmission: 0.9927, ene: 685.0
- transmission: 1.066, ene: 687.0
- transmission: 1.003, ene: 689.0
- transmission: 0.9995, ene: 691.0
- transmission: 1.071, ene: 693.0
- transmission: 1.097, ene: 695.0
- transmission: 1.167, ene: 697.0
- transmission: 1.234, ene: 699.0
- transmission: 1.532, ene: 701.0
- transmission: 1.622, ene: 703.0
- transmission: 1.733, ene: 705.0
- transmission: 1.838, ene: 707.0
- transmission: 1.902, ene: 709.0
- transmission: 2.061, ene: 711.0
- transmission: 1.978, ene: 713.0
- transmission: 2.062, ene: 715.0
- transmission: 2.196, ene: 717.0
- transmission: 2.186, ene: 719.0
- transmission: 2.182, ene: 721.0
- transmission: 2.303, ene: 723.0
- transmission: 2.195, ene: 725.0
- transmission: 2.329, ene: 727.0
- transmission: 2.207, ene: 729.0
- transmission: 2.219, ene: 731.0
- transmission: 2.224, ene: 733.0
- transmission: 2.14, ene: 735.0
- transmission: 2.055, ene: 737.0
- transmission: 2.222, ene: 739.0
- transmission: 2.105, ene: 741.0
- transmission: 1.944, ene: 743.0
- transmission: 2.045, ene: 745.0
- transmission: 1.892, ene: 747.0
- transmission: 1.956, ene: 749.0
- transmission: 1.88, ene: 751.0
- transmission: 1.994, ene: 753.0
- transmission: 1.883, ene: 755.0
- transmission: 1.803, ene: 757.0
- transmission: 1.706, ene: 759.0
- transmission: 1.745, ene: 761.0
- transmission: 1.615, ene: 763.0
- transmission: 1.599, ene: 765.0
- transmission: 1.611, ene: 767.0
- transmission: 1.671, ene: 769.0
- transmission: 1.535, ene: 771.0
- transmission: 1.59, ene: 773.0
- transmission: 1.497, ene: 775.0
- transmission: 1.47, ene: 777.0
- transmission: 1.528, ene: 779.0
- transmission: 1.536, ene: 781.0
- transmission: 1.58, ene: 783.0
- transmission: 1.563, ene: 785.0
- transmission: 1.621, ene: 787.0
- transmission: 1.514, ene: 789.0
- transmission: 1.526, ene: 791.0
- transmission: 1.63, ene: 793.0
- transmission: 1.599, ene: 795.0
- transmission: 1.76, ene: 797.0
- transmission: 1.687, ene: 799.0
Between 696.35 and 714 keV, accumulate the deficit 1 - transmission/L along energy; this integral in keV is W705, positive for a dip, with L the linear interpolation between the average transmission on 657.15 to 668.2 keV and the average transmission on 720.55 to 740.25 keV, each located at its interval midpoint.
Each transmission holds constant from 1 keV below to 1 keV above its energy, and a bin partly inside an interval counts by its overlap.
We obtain 3.2 keV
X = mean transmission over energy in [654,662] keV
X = 1.93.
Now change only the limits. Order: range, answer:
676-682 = 1.11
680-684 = 1.01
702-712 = 1.83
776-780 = 1.5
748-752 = 1.92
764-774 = 1.6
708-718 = 2.04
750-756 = 1.92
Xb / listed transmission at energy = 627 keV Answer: 1.972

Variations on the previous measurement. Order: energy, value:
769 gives 1.671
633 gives 2.091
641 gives 2.094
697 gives 1.167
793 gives 1.63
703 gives 1.622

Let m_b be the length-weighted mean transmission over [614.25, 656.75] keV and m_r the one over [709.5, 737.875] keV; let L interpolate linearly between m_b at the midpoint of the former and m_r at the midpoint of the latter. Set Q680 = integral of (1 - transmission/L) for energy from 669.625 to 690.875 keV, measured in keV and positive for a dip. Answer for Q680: 9.6 keV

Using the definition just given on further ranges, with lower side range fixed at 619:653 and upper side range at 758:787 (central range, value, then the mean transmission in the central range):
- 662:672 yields 1.5 keV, 1.65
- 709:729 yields -4.3 keV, 2.15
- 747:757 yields -1.5 keV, 1.91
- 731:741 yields -2.6 keV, 2.16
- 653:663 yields 0.2 keV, 1.93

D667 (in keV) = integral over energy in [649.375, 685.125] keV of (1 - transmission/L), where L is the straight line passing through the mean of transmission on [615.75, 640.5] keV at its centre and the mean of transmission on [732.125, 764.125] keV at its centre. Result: 7.73 keV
